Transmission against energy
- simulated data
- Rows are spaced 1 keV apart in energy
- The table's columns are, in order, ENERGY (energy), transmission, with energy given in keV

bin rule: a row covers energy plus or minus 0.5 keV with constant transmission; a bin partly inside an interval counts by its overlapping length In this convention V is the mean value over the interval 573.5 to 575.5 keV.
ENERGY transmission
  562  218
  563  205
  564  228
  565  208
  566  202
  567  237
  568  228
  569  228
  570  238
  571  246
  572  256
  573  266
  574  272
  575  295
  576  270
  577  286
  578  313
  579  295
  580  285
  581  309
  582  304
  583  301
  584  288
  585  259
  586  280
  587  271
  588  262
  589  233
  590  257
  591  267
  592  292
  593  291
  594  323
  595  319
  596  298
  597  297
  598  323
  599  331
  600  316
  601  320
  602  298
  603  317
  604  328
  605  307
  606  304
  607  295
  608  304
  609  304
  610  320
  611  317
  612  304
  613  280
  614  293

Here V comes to 284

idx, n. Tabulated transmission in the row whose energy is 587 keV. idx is 271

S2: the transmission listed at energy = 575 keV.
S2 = 295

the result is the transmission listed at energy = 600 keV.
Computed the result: 316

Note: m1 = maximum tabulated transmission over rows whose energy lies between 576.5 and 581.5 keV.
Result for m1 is 313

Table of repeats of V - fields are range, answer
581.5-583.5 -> 302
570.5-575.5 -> 267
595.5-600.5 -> 313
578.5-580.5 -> 290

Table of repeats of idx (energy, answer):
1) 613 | 280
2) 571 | 246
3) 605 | 307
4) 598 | 323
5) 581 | 309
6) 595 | 319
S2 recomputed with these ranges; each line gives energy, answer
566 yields 202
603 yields 317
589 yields 233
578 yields 313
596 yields 298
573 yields 266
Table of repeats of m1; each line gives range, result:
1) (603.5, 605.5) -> 328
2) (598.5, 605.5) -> 331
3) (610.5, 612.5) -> 317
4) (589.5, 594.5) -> 323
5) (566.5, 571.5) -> 246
